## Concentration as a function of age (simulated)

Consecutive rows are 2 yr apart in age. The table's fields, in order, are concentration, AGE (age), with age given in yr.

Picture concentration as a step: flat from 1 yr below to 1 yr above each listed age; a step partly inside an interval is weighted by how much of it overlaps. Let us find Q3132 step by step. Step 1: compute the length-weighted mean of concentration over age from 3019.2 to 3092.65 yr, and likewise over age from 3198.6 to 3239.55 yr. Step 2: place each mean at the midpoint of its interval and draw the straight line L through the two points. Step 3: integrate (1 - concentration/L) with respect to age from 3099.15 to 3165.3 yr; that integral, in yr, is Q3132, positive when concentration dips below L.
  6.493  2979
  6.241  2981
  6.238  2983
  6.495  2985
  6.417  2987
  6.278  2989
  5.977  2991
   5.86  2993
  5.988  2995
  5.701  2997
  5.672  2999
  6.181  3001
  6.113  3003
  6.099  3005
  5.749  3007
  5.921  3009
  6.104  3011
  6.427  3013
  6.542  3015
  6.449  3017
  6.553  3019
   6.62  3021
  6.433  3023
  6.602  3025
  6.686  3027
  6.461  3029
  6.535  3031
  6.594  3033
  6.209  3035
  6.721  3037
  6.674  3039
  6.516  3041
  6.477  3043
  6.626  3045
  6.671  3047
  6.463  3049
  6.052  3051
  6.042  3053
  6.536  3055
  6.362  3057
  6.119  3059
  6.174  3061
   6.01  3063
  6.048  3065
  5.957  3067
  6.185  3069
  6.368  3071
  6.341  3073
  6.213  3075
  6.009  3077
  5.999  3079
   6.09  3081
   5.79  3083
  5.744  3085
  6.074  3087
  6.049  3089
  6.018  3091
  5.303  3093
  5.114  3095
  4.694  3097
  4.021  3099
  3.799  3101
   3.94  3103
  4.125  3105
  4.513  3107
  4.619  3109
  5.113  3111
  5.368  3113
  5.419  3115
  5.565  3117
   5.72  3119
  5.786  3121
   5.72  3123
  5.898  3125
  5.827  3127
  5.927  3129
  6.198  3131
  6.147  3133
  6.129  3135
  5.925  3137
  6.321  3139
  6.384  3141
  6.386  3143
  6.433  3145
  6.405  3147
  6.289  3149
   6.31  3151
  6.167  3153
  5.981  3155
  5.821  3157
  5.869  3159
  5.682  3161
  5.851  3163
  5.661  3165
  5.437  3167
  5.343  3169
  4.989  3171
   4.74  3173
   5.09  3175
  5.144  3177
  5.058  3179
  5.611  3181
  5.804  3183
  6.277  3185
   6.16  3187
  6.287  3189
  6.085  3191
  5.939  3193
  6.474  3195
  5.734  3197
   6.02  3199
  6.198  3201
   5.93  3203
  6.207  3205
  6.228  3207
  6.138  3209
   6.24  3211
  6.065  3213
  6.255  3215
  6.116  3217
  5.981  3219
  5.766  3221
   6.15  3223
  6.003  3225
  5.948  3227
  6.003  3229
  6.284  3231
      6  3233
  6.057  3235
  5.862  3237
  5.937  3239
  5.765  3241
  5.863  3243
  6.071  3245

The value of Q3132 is 5.6 yr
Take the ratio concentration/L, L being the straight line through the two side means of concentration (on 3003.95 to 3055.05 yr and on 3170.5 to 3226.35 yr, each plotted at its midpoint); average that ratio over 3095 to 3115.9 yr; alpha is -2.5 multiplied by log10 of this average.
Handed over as 0.32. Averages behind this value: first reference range 6.41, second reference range 5.89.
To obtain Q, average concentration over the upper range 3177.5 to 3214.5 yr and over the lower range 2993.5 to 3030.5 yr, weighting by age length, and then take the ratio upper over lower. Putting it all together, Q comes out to 0.96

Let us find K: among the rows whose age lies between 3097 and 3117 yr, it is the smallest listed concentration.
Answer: 3.799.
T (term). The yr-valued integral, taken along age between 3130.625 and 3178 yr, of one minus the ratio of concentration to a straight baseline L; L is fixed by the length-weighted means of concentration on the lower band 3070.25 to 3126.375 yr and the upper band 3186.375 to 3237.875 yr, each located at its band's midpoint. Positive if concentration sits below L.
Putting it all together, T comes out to -1.0 yr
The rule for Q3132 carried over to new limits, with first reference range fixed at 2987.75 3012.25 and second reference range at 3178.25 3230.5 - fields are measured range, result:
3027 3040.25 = -1.2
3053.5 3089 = -0.7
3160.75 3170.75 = 0.8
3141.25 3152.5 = -0.6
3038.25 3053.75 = -1.2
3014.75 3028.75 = -1.3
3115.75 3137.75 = 0.5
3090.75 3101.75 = 2.3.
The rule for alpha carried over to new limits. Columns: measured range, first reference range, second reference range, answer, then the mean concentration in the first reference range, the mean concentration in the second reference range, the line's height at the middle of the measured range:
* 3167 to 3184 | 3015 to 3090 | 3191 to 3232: 0.17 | 6.31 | 6.08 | 6.14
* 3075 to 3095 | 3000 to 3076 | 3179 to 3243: 0.07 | 6.34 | 6.03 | 6.25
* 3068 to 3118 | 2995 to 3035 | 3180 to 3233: 0.15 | 6.28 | 6.07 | 6.19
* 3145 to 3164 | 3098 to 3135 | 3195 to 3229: -0.09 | 5.23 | 6.07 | 5.57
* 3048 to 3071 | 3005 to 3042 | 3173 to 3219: 0.02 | 6.42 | 5.93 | 6.32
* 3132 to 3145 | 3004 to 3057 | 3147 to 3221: -0.04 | 6.41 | 5.87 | 6.03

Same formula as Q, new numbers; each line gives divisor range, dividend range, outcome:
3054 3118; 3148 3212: 1.05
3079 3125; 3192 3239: 1.16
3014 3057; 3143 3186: 0.88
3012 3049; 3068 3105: 0.84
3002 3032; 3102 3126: 0.81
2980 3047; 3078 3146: 0.88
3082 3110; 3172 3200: 1.15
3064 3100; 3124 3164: 1.06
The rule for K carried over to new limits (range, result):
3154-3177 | 4.74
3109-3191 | 4.619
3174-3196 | 5.058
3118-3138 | 5.72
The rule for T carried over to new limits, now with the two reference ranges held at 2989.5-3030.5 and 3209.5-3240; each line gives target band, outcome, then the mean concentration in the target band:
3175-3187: 0.97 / 5.59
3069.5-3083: 0.04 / 6.14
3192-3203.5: 0.02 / 6.05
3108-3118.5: 1.53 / 5.24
